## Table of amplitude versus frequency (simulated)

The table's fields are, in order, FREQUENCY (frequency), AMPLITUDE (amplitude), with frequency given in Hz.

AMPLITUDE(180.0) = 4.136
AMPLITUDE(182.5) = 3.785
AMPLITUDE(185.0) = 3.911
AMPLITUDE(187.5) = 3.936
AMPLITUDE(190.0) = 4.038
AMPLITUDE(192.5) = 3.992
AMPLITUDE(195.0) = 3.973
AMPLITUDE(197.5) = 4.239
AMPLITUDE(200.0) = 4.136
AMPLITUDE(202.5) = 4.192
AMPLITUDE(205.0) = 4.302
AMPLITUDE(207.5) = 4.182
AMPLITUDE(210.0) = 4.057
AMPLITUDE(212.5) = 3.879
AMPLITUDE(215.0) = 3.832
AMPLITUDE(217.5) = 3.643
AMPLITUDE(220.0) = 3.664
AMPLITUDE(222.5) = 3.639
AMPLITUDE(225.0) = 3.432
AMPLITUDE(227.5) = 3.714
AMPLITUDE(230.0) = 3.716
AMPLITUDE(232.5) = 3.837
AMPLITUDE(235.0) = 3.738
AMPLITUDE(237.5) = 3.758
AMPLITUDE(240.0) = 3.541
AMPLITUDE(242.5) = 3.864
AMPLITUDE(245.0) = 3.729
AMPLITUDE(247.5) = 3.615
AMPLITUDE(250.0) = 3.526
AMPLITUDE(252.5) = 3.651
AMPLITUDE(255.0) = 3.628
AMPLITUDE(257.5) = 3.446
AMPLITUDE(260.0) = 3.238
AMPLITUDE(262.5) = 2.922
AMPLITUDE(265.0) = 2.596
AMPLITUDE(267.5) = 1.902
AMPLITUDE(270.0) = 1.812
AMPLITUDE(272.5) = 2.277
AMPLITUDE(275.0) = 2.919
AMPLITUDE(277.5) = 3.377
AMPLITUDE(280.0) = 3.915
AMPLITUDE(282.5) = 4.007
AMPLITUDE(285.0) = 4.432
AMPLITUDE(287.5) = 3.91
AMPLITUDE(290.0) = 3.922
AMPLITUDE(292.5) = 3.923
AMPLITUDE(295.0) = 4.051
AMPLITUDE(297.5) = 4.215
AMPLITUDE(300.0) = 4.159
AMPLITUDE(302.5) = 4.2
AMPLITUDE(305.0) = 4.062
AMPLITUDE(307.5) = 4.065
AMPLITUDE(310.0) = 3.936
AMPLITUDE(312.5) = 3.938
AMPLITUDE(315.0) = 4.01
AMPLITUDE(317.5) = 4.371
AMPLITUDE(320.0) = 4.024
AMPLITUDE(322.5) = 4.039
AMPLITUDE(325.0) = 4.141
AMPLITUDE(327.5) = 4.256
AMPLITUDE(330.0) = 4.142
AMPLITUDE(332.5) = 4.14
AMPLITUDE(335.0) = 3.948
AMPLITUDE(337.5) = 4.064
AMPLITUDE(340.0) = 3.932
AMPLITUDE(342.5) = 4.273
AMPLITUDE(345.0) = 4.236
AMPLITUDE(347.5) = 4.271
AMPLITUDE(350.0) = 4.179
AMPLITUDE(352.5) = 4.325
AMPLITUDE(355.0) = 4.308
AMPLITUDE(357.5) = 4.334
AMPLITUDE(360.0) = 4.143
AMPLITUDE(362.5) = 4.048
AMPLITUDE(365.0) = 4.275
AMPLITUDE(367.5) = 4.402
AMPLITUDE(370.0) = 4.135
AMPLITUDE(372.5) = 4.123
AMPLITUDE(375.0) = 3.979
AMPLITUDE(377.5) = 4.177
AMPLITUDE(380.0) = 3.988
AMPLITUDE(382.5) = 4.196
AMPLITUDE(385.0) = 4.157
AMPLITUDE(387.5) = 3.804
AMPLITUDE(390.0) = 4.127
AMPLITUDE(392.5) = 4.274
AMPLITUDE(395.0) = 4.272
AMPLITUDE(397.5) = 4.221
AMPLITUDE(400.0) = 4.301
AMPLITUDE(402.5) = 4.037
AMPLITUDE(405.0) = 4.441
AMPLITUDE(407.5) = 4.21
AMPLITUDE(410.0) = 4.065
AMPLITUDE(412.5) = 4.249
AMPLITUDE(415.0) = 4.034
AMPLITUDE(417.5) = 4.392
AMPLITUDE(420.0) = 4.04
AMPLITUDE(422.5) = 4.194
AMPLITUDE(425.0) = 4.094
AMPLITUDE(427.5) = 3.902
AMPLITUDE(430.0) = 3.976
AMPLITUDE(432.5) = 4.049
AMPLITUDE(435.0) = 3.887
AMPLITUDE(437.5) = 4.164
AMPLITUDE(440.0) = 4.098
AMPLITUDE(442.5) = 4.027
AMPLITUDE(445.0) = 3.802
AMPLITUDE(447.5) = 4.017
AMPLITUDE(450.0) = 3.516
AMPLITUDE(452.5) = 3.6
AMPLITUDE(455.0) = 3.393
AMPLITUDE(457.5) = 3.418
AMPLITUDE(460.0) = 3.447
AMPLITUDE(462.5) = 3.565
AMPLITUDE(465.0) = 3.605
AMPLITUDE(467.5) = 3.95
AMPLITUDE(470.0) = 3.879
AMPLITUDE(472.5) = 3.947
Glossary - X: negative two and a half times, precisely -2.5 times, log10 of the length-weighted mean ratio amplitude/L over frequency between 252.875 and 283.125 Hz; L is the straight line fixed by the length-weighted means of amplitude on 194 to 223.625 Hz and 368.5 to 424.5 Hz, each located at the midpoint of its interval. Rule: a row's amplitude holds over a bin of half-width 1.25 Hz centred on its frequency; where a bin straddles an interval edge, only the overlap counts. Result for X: 0.321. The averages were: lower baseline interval 3.98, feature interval 3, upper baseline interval 4.16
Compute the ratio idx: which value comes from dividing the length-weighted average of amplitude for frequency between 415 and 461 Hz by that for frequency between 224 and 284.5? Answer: 1.16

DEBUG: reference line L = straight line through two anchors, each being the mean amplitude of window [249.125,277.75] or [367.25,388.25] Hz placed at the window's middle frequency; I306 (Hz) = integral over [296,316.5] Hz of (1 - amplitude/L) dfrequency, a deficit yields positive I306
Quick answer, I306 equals -4.38 Hz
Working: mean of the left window 2.92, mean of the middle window 4.08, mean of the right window 4.1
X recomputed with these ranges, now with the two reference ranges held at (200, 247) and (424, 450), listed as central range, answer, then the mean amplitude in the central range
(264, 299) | 0.14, 3.39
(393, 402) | -0.08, 4.25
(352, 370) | -0.09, 4.25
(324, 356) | -0.07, 4.17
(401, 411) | -0.06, 4.19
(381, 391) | -0.03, 4.07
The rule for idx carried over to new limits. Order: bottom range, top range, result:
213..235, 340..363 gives 1.14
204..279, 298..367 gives 1.20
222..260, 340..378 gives 1.15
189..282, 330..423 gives 1.17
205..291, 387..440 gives 1.17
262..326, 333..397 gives 1.13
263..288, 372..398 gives 1.33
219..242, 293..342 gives 1.11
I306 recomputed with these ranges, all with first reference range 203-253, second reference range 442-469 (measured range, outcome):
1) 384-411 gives -3.6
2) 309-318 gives -0.7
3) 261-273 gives 4.6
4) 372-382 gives -1.0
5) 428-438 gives -0.9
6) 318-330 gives -1.3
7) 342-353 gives -1.6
